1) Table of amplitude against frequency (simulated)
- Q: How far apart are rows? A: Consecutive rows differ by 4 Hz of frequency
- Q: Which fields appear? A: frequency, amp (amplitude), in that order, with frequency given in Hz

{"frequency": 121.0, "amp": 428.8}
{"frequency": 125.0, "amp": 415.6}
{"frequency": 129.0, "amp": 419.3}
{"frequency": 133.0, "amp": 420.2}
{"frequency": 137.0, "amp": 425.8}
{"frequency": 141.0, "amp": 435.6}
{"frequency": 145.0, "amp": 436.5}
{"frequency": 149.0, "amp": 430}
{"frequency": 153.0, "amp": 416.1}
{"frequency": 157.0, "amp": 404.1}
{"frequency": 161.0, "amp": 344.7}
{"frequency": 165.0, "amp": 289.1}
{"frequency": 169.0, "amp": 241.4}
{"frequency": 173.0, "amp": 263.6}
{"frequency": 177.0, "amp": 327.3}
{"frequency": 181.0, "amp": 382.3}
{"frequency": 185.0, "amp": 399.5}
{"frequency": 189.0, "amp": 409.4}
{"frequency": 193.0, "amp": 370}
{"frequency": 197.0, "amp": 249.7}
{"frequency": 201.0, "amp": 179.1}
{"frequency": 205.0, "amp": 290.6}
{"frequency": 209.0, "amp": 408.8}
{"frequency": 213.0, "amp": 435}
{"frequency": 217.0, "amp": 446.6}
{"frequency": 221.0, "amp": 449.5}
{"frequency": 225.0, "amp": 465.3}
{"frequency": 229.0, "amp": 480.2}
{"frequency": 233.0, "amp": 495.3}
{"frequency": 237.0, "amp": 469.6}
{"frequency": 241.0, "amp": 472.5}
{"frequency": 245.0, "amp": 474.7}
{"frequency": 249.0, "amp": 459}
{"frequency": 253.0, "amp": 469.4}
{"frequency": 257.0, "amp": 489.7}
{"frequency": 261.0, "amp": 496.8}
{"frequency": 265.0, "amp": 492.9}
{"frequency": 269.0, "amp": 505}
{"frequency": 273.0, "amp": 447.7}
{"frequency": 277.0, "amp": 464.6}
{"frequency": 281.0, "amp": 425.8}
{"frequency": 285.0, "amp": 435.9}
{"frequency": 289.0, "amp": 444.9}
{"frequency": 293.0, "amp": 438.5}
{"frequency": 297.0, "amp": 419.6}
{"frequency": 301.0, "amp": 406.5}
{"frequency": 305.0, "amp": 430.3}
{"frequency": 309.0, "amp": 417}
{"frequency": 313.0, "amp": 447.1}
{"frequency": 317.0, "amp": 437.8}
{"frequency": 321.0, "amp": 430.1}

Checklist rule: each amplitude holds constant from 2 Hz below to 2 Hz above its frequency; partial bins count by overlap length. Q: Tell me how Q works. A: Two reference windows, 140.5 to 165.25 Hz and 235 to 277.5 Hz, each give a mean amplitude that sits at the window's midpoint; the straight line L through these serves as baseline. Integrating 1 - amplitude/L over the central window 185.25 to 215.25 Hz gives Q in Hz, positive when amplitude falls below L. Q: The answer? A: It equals 6.6 Hz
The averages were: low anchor 399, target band 339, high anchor 477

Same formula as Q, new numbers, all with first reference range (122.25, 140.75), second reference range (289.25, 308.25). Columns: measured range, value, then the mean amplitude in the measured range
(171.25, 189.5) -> 3.00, 353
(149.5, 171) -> 3.92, 345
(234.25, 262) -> -3.37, 476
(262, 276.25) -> -1.90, 481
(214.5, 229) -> -1.13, 457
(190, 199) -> 2.18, 321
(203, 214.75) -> 1.29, 377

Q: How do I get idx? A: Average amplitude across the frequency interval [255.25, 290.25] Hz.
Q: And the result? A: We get 467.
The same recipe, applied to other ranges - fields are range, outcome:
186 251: 410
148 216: 344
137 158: 426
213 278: 473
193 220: 342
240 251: 468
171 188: 347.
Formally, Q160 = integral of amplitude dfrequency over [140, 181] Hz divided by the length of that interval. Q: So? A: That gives 358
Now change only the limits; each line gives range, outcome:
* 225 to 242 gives 478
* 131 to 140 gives 424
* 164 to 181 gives 292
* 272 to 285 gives 444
